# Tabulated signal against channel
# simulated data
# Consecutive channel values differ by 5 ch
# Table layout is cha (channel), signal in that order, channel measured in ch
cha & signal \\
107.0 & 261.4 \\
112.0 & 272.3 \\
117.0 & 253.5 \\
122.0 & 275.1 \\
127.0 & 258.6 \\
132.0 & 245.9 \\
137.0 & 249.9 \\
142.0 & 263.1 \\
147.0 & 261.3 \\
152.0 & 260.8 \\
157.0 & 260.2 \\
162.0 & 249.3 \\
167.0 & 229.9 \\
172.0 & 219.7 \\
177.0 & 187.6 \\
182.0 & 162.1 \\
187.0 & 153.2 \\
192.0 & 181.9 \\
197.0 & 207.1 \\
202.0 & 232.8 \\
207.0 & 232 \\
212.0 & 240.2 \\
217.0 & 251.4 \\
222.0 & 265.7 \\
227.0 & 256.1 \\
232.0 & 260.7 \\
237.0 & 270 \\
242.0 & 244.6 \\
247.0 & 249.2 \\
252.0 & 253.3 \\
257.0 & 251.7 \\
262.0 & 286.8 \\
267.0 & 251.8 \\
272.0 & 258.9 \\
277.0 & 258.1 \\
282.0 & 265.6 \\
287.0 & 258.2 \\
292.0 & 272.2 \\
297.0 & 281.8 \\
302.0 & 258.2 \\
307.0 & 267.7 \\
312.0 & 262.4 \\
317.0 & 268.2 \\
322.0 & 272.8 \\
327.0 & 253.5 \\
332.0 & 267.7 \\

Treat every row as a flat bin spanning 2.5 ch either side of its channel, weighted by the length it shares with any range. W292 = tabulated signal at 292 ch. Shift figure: 272.2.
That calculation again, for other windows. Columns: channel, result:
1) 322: 272.8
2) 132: 245.9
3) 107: 261.4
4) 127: 258.6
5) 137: 249.9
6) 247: 249.2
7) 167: 229.9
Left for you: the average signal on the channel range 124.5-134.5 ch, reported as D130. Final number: 252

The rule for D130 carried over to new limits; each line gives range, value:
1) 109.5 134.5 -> 261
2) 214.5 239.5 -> 261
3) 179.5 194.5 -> 166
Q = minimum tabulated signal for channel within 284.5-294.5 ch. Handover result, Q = 258.2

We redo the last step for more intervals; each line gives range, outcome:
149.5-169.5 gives 229.9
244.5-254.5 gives 249.2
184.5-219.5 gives 153.2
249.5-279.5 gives 251.7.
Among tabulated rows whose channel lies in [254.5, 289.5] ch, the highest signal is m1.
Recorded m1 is 286.8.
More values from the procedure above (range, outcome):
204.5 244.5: 270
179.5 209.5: 232.8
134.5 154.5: 263.1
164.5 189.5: 229.9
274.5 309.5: 281.8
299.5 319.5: 268.2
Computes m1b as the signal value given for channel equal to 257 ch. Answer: 251.7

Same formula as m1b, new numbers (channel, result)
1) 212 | 240.2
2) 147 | 261.3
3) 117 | 253.5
